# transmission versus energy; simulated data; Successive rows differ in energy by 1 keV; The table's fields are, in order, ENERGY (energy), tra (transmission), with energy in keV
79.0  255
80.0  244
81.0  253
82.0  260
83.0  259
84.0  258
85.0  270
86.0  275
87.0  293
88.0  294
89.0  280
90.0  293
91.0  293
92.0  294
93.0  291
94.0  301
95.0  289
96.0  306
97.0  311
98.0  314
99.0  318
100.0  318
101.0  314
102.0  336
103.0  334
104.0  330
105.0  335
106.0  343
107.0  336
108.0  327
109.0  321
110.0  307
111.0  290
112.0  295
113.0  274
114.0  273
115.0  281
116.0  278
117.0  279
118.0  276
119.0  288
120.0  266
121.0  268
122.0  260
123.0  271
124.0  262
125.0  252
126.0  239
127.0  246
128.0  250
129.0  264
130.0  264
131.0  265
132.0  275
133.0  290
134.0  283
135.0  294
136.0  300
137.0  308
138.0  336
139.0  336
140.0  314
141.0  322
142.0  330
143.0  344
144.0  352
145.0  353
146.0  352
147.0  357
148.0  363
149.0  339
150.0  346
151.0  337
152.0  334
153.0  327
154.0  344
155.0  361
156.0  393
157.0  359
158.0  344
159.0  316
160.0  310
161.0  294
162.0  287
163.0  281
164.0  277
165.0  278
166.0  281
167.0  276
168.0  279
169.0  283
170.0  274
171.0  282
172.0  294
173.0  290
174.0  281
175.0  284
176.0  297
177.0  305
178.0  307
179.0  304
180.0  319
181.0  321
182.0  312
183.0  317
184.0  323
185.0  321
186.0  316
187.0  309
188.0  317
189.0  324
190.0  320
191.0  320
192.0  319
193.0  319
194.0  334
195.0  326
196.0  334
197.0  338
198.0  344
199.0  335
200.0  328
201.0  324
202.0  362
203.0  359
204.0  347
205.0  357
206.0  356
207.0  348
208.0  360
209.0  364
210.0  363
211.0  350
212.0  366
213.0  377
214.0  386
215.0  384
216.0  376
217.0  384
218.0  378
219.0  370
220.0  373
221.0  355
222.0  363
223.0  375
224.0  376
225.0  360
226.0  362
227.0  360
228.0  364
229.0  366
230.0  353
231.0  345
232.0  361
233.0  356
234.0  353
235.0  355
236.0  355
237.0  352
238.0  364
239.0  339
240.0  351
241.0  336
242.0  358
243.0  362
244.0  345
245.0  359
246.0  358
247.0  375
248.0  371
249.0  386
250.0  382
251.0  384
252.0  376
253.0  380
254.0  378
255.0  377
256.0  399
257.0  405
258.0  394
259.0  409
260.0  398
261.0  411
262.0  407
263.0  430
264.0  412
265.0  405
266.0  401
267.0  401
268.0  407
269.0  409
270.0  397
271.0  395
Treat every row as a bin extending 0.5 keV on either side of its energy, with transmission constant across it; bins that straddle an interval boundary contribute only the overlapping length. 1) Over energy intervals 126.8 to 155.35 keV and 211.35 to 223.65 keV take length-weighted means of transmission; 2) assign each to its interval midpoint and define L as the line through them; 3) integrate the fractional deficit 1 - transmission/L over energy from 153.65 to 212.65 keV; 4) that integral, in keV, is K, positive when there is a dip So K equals 4.6 keV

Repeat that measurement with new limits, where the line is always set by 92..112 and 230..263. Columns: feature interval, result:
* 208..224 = -0.48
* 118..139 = 3.26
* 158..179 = 3.14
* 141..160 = -0.63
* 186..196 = 0.83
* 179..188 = 0.80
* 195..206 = 0.35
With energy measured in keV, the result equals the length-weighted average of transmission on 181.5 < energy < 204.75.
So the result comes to 328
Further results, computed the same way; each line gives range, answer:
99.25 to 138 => 290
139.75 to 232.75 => 334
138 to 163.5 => 336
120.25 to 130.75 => 258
